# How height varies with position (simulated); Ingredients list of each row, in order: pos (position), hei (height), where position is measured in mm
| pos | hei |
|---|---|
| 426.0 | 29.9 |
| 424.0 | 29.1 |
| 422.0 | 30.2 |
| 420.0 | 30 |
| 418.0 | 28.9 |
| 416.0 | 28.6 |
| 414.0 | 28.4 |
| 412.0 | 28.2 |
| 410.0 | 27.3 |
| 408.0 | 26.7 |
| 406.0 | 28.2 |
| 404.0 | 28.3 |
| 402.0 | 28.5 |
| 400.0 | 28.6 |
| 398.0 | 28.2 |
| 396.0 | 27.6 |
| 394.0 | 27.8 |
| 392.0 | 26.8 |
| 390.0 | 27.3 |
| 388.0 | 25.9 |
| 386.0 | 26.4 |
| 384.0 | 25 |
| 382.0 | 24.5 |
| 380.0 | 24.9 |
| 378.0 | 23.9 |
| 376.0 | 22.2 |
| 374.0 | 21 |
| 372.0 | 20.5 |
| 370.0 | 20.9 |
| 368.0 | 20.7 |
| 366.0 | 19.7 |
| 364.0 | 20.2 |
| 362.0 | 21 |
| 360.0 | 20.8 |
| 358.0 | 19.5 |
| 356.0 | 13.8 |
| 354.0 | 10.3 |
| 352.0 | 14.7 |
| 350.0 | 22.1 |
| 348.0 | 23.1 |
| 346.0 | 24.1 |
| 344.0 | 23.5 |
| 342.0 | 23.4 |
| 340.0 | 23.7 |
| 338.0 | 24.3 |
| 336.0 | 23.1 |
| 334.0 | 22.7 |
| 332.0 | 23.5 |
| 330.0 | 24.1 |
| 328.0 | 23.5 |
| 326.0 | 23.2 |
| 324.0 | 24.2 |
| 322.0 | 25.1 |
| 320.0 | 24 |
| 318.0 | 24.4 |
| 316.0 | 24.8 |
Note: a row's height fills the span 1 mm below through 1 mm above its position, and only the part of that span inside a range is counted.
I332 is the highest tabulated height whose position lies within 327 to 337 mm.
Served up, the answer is 24.1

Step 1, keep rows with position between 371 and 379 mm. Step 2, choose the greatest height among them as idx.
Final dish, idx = 23.9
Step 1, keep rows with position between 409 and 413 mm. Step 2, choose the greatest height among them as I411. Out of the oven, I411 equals 28.2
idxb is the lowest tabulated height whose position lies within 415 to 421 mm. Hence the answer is 28.6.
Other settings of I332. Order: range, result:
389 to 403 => 28.6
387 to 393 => 27.3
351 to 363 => 21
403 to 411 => 28.3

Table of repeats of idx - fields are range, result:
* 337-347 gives 24.3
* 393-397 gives 27.8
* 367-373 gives 20.9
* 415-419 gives 28.9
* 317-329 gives 25.1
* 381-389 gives 26.4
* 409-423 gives 30.2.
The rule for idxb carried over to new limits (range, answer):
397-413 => 26.7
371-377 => 20.5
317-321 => 24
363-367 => 19.7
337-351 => 22.1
